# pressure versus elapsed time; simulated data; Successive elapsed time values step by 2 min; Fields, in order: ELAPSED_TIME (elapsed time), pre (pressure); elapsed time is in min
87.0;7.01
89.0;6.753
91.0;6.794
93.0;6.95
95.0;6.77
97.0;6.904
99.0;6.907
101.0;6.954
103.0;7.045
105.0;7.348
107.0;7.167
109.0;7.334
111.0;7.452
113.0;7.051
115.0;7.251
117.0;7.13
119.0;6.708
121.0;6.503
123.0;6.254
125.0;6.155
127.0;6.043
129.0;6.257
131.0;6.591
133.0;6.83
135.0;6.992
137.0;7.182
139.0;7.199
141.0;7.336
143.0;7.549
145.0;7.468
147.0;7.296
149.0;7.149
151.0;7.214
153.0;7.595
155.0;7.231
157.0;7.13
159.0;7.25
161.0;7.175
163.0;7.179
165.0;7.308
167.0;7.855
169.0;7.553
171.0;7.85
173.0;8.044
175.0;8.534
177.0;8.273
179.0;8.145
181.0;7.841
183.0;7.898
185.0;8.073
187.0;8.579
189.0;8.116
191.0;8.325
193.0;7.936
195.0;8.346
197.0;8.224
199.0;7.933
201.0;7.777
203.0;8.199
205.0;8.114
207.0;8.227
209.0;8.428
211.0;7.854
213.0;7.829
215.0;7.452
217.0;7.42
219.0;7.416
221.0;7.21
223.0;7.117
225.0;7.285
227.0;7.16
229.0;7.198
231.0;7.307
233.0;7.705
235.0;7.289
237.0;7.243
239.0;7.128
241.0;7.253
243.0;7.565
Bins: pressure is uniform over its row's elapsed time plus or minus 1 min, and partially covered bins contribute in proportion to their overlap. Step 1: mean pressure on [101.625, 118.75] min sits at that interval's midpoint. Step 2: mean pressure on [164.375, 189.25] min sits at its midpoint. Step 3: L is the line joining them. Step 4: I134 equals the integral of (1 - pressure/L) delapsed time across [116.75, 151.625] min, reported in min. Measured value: 2.89 min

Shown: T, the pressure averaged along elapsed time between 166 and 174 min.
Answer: 7.83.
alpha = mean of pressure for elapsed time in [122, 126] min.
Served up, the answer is 6.2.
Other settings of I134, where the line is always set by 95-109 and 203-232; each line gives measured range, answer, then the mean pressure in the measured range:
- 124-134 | 1.1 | 6.38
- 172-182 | -1.0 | 8.17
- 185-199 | -1.4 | 8.22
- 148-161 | 0.1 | 7.25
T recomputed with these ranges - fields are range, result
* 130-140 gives 6.96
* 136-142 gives 7.24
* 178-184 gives 7.96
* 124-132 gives 6.26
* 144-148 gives 7.38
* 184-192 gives 8.27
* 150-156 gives 7.35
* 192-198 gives 8.17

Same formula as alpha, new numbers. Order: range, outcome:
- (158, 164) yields 7.2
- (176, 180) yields 8.21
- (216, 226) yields 7.29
